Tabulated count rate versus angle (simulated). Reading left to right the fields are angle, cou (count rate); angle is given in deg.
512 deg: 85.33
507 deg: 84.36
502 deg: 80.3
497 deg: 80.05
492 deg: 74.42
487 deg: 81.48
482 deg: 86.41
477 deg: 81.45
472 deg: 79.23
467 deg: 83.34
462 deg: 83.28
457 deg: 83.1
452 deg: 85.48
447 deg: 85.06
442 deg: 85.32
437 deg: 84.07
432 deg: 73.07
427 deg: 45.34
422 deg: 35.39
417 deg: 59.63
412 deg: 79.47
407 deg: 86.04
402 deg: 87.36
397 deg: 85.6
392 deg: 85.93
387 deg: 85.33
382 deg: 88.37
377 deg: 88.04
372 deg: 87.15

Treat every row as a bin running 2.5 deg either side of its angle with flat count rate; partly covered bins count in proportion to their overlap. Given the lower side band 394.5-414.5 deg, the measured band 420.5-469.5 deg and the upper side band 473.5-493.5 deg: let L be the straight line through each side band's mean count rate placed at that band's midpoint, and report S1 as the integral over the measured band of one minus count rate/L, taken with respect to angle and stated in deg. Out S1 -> 4.5 deg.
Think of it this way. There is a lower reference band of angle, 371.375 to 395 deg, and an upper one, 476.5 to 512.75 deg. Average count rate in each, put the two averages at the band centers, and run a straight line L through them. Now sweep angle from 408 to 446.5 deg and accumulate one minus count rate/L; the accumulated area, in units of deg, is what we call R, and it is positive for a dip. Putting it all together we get 7.7 deg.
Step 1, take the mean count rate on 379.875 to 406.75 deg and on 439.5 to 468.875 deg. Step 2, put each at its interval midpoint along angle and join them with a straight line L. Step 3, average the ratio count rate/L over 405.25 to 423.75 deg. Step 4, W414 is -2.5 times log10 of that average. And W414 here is 0.293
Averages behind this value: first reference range 86.5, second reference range 84.3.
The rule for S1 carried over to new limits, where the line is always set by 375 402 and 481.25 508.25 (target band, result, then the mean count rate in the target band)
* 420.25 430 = 4.9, 42.4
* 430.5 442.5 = 0.5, 80.7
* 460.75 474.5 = 0.1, 81.8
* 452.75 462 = -0.1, 83.6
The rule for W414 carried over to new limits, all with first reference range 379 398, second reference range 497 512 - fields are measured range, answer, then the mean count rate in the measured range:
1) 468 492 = 0.02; 81.4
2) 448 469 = 0.00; 83.9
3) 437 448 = 0.00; 85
